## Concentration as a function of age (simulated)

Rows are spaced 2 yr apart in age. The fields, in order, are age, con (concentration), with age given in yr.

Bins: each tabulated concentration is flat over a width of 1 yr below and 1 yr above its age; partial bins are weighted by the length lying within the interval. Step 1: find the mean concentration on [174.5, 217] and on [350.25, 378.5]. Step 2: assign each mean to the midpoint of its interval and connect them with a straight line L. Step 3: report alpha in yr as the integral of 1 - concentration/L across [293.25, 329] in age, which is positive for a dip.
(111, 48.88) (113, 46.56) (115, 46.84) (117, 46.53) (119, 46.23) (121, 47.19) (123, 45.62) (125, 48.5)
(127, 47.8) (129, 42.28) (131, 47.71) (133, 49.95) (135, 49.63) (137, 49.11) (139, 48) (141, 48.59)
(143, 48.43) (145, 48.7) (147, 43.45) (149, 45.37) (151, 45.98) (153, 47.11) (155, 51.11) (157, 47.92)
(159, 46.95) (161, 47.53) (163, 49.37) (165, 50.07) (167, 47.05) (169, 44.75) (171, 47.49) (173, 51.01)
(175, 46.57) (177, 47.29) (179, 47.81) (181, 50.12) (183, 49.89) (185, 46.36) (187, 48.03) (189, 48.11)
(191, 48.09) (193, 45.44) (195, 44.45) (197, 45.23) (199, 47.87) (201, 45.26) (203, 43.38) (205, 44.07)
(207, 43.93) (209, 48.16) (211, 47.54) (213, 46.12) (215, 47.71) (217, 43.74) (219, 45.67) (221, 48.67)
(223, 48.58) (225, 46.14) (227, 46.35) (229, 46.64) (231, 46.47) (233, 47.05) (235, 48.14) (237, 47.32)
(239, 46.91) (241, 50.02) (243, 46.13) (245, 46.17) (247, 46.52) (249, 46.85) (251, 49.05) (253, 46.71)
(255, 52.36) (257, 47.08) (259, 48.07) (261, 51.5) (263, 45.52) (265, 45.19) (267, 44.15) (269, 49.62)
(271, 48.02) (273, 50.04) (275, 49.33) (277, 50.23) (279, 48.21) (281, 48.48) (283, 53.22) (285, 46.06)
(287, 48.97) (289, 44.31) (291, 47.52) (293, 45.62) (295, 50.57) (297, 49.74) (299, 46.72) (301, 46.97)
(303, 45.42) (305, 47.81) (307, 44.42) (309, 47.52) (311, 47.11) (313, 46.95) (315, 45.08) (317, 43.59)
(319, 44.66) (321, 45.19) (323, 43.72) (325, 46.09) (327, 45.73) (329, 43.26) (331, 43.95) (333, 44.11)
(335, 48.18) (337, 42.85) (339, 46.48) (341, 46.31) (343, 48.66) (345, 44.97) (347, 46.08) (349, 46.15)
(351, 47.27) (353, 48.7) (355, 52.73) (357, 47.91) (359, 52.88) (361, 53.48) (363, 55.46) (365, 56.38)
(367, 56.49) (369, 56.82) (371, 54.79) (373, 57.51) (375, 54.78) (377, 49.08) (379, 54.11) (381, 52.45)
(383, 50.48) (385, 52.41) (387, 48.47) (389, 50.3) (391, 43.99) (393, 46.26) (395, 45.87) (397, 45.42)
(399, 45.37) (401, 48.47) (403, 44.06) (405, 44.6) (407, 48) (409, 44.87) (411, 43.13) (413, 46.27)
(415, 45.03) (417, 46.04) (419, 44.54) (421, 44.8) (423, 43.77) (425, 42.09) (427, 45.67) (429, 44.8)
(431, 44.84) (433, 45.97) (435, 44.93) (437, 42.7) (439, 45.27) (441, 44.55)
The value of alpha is 3.4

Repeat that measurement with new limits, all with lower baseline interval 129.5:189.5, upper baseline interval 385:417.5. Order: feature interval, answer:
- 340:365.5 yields -1.69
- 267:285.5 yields -0.77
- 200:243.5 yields 0.86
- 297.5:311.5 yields 0.07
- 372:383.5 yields -1.69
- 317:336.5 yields 0.78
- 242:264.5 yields -0.23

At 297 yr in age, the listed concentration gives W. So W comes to 49.74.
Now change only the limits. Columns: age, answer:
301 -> 46.97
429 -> 44.8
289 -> 44.31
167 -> 47.05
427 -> 45.67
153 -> 47.11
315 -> 45.08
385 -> 52.41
